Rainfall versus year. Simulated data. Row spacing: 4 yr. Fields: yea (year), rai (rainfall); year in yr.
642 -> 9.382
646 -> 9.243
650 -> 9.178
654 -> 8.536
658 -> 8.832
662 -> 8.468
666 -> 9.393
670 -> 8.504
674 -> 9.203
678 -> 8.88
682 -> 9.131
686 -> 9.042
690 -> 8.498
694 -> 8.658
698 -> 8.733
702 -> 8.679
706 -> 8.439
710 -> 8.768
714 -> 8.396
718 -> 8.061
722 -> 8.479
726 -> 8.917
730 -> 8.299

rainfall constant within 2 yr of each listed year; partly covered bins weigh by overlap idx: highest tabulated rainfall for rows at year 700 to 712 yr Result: 8.768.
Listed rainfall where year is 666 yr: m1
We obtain 9.393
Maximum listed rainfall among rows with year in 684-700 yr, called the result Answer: 9.042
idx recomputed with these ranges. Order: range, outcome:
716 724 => 8.479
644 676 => 9.393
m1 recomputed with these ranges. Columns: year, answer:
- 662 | 8.468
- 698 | 8.733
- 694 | 8.658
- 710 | 8.768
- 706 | 8.439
